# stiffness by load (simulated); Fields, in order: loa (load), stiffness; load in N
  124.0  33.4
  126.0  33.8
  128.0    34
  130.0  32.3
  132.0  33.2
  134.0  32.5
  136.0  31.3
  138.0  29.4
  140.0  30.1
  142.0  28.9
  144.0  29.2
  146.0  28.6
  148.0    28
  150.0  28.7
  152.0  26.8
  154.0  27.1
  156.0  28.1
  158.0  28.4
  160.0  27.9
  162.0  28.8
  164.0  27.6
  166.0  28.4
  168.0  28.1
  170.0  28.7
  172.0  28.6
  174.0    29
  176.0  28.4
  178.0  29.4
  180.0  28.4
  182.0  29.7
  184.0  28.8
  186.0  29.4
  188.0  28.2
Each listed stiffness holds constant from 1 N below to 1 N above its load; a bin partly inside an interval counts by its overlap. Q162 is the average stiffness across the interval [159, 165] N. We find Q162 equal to 28.1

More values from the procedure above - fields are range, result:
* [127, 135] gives 33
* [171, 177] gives 28.7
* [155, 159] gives 28.2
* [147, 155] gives 27.7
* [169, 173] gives 28.6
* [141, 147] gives 28.9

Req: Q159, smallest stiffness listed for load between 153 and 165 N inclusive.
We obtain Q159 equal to 27.1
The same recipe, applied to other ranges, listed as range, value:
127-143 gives 28.9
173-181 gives 28.4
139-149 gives 28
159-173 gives 27.6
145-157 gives 26.8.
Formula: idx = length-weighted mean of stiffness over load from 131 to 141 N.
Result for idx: 31.3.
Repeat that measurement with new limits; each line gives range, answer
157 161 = 28.1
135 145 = 29.8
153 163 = 28.1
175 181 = 28.7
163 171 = 28.2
